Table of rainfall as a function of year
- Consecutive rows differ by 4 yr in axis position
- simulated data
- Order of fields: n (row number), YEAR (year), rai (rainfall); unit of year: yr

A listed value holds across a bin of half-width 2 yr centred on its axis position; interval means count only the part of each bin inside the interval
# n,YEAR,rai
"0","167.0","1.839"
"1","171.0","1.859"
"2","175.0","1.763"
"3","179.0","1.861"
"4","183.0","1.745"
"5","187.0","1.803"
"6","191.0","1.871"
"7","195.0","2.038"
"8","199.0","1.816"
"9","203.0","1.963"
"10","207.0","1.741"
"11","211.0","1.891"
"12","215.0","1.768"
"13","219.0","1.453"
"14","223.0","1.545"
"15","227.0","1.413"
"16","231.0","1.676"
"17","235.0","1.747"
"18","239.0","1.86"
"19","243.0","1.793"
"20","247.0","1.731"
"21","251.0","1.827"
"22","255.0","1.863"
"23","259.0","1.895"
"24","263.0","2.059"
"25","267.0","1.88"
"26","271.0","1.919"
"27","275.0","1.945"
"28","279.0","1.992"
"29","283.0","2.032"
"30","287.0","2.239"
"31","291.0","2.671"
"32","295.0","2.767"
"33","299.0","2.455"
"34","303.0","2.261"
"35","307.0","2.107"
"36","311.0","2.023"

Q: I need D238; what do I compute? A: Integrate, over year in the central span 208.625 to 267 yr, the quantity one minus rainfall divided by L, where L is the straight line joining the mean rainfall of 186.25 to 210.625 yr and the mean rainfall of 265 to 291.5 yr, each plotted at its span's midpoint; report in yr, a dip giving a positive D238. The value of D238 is 6.4 yr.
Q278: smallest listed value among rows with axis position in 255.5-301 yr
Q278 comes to 1.88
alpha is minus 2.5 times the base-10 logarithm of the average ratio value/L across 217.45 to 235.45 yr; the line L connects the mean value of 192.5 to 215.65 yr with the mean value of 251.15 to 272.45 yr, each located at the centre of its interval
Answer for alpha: 0.213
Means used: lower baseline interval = 1.88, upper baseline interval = 1.91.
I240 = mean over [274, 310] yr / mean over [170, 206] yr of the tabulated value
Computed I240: 1.23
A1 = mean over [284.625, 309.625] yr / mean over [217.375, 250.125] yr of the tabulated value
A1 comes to 1.4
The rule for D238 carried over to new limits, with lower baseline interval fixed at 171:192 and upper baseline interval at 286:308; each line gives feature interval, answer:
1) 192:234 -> 5.1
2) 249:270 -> 3.1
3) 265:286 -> 3.2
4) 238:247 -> 1.4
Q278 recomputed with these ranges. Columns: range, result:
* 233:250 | 1.731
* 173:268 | 1.413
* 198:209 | 1.741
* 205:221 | 1.453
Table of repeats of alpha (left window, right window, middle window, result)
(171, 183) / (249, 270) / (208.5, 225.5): 0.12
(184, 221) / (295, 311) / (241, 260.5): 0.13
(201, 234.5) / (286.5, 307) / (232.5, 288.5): 0.10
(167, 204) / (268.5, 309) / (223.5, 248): 0.20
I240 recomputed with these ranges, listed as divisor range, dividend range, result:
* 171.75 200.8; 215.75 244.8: 0.89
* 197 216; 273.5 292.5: 1.18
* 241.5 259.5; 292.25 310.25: 1.31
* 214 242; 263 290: 1.24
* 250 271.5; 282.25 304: 1.27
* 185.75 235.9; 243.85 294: 1.15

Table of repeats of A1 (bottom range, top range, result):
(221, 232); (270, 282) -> 1.28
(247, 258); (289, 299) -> 1.46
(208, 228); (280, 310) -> 1.43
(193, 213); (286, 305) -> 1.32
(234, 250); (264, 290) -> 1.14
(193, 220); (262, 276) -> 1.07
